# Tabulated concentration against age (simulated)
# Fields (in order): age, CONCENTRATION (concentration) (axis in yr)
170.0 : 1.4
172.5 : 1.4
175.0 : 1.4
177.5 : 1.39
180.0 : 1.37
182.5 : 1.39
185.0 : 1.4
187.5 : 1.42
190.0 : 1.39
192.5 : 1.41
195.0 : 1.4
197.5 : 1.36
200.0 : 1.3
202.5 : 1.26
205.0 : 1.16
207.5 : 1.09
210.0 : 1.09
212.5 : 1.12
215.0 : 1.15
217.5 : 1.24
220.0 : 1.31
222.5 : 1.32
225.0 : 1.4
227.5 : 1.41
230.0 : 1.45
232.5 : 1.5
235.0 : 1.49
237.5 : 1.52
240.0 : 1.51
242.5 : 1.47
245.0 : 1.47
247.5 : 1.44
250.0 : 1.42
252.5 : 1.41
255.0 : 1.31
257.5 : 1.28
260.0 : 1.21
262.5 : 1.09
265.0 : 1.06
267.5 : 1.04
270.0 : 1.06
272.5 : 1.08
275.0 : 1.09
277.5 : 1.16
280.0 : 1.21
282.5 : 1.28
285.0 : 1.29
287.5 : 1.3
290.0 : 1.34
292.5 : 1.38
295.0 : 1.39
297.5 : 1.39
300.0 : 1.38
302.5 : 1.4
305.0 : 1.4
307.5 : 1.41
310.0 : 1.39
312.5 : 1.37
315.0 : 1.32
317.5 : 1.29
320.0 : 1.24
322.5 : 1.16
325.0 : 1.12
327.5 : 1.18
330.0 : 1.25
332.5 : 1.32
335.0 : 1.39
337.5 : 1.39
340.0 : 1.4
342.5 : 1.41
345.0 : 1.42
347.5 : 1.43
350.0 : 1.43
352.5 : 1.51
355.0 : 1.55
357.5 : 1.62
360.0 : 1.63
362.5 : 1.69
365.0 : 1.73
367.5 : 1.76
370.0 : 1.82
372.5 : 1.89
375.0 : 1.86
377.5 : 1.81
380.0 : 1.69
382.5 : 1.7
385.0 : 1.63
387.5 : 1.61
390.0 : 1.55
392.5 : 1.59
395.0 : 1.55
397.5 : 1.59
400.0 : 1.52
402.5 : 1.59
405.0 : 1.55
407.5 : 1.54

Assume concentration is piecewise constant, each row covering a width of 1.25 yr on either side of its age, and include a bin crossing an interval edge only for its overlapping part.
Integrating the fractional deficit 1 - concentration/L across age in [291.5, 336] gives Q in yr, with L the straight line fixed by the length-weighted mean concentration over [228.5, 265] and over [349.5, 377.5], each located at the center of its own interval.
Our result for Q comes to 6.8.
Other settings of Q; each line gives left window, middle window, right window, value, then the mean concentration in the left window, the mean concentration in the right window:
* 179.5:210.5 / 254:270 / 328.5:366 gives 2.7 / 1.31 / 1.47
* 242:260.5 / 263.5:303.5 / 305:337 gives 3.0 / 1.38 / 1.29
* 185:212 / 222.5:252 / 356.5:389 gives -1.5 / 1.29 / 1.73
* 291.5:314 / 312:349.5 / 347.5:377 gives 5.2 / 1.39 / 1.67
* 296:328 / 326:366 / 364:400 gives 1.2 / 1.32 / 1.69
